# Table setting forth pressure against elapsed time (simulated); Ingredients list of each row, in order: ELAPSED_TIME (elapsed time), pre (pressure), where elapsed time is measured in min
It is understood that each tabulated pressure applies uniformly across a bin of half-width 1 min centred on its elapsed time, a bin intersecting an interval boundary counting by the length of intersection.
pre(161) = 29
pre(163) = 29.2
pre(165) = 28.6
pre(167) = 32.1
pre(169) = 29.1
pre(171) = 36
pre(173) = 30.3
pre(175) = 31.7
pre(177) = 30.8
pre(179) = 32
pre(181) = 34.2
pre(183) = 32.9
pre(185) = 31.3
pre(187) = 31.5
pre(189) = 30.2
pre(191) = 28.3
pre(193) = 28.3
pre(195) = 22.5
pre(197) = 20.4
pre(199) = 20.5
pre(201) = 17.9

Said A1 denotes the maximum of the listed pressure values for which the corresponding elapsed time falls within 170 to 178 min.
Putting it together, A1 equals 36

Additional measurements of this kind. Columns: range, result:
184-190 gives 31.5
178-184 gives 34.2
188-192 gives 30.2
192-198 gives 28.3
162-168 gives 32.1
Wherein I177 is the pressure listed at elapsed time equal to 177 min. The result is 30.8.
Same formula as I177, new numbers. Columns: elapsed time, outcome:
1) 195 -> 22.5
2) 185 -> 31.3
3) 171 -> 36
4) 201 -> 17.9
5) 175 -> 31.7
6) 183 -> 32.9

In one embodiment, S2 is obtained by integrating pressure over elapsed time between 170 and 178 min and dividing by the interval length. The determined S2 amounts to 32.2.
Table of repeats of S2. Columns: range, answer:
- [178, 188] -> 32.4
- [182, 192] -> 30.8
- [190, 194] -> 28.3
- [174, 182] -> 32.2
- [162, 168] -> 30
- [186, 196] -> 28.2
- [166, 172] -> 32.4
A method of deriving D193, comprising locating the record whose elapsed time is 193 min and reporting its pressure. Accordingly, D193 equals 28.3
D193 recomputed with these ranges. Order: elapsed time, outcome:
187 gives 31.5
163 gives 29.2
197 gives 20.4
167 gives 32.1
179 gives 32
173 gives 30.3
